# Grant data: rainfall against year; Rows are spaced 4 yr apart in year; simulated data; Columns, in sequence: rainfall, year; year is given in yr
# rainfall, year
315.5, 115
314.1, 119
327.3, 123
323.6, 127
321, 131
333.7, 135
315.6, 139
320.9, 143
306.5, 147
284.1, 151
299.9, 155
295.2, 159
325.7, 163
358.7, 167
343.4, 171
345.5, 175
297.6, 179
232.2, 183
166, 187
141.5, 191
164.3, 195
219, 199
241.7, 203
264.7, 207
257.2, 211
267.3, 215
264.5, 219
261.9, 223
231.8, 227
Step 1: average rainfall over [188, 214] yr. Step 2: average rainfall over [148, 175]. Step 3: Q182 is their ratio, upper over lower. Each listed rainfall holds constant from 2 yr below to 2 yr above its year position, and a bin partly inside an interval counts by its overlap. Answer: 0.67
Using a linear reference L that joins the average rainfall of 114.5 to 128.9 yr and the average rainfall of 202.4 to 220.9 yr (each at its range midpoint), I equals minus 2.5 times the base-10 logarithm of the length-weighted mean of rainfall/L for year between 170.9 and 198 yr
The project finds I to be 0.20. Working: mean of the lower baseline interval 321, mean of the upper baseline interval 260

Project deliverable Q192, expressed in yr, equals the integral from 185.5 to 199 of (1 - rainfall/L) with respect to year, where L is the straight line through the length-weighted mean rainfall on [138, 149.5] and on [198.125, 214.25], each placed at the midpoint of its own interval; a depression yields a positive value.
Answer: 5.0 yr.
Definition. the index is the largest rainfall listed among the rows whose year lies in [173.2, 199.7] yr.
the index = 345.5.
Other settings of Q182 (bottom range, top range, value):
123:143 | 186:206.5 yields 0.60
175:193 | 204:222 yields 1.17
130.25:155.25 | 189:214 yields 0.69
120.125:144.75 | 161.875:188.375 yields 0.92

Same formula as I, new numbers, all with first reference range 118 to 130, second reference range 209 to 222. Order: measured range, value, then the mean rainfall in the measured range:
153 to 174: -0.10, 326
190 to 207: 0.32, 203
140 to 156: 0.01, 304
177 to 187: 0.16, 245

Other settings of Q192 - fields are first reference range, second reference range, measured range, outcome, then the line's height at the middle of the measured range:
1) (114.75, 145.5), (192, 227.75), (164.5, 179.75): -3.3 yr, 278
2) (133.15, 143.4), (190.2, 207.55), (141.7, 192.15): -3.6 yr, 268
